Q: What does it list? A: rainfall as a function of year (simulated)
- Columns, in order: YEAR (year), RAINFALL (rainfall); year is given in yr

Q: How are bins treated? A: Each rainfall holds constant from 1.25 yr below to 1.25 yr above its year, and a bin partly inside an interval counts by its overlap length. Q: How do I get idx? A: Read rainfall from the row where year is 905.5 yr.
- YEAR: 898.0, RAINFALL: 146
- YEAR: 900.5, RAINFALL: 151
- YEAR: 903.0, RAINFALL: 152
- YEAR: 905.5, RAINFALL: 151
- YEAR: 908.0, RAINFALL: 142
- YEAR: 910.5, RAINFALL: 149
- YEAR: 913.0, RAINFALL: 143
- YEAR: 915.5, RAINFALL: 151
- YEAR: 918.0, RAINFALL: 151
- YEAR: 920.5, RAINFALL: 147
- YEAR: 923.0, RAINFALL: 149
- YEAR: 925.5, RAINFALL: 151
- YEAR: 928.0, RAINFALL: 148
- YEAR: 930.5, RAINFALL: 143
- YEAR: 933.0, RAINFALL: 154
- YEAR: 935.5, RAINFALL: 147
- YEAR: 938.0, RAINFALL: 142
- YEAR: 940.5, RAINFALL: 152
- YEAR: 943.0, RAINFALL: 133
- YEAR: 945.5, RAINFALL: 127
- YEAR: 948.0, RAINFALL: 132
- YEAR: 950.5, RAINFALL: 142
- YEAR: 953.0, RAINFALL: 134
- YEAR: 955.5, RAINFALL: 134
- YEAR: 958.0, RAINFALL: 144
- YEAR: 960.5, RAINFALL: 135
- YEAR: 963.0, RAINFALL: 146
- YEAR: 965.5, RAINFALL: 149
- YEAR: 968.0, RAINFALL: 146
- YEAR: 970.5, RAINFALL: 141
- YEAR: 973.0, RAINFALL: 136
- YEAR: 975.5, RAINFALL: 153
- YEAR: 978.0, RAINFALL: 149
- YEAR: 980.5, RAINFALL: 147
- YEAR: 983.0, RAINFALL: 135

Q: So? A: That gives 151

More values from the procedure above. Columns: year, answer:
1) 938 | 142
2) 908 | 142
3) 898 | 146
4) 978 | 149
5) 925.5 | 151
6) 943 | 133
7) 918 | 151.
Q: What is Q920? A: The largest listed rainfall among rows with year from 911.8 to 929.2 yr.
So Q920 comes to 151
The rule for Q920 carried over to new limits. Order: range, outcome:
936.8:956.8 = 152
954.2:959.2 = 144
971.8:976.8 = 153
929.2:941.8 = 154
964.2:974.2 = 149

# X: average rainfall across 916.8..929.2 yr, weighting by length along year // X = 149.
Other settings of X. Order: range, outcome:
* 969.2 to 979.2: 145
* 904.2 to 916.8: 147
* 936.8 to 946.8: 138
